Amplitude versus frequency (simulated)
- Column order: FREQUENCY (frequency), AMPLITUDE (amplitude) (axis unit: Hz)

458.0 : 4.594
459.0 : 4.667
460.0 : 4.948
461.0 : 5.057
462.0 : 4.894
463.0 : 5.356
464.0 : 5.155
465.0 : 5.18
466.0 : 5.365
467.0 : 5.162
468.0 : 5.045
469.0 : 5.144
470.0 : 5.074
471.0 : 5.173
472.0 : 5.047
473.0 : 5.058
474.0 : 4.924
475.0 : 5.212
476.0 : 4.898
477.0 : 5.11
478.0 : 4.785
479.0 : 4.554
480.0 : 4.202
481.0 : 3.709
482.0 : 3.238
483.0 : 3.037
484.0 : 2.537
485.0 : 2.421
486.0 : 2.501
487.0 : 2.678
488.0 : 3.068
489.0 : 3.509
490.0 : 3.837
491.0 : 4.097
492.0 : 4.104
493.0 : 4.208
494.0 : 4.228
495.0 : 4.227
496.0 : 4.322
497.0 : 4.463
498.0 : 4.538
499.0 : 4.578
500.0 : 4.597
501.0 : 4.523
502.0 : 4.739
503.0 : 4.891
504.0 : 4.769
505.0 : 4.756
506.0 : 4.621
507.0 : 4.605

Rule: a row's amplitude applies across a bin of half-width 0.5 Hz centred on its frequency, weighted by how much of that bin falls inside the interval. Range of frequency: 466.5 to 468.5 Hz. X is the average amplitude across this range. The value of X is 5.1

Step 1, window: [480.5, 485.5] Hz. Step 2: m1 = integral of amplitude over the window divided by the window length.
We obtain 2.99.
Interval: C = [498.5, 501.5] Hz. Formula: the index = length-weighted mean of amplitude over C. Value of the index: 4.57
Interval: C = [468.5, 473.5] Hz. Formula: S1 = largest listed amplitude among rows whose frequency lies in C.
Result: 5.173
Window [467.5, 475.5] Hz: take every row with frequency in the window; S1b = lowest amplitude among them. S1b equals 4.924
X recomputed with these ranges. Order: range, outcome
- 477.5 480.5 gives 4.51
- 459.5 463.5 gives 5.06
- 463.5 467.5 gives 5.22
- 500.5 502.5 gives 4.63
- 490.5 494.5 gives 4.16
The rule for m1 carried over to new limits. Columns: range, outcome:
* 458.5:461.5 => 4.89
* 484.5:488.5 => 2.67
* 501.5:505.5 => 4.79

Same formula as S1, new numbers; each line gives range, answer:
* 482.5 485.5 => 3.037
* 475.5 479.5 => 5.11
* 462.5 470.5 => 5.365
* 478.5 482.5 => 4.554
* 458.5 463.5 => 5.356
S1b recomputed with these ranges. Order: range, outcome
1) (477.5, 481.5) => 3.709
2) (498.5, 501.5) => 4.523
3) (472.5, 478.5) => 4.785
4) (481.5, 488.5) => 2.421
